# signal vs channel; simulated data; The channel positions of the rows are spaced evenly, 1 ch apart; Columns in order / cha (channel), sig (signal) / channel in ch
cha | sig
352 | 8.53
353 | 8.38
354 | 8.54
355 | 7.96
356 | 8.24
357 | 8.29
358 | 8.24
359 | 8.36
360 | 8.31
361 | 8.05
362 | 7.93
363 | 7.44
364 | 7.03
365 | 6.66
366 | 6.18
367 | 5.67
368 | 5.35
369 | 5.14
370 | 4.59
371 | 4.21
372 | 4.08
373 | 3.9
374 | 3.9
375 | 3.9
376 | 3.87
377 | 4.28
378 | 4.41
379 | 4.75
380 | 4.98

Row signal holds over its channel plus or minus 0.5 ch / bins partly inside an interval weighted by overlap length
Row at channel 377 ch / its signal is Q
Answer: 4.28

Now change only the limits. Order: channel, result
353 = 8.38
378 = 4.41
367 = 5.67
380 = 4.98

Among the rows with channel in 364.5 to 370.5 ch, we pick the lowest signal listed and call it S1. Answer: 4.59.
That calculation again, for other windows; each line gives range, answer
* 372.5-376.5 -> 3.87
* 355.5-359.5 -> 8.24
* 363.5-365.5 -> 6.66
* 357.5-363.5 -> 7.44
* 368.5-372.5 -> 4.08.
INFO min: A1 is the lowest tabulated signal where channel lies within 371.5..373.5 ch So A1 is 3.9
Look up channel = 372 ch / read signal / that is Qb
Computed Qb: 4.08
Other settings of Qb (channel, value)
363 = 7.44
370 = 4.59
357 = 8.29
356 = 8.24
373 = 3.9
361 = 8.05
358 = 8.24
